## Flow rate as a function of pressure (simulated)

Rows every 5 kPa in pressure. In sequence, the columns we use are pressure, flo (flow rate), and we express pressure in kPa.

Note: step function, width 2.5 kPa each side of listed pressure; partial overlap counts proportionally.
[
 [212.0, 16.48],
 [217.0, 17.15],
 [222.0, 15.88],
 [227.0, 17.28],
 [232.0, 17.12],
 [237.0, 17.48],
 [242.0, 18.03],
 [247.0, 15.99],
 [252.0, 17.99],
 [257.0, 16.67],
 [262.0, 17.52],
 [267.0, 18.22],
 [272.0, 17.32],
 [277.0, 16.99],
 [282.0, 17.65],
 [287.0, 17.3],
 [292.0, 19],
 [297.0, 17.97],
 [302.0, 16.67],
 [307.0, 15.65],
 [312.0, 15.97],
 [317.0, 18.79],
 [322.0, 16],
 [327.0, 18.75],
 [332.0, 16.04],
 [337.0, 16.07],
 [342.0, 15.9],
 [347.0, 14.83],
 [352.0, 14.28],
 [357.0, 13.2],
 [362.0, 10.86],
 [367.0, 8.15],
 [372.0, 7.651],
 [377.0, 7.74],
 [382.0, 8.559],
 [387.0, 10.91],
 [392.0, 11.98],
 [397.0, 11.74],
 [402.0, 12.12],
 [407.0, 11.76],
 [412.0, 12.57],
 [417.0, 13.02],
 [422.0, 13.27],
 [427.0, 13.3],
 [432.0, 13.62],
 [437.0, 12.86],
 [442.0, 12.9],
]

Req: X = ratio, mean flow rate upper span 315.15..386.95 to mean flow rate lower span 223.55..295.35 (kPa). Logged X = 0.76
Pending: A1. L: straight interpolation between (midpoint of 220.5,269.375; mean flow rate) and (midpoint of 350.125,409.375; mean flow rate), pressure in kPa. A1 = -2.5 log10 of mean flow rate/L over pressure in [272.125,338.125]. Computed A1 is -0.200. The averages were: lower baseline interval 17.2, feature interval 17.2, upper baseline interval 10.7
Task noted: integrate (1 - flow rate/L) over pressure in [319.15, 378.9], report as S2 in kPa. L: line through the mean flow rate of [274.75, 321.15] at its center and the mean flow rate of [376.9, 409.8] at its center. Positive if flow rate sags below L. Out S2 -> 3.0 kPa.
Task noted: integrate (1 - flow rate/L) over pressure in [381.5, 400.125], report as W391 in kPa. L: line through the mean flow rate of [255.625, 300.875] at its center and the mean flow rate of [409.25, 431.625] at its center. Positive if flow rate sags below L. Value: 3.9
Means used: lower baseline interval 17.6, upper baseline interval 13.1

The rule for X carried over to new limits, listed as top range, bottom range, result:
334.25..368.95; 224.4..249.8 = 0.78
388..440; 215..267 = 0.73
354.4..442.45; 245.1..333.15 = 0.66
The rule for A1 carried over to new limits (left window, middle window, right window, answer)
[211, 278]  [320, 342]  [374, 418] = -0.21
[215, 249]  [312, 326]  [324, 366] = -0.13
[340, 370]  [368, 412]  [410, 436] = 0.24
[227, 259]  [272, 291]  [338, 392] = -0.14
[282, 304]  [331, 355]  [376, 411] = -0.07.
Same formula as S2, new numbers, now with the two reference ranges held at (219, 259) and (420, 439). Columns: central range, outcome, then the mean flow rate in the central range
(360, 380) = 8.2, 8.54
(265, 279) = -0.9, 17.5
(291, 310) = -1.6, 17.2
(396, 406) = 1.4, 11.9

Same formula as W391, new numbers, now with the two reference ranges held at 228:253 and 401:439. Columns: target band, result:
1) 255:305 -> -3.8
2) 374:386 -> 4.6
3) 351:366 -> 2.3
